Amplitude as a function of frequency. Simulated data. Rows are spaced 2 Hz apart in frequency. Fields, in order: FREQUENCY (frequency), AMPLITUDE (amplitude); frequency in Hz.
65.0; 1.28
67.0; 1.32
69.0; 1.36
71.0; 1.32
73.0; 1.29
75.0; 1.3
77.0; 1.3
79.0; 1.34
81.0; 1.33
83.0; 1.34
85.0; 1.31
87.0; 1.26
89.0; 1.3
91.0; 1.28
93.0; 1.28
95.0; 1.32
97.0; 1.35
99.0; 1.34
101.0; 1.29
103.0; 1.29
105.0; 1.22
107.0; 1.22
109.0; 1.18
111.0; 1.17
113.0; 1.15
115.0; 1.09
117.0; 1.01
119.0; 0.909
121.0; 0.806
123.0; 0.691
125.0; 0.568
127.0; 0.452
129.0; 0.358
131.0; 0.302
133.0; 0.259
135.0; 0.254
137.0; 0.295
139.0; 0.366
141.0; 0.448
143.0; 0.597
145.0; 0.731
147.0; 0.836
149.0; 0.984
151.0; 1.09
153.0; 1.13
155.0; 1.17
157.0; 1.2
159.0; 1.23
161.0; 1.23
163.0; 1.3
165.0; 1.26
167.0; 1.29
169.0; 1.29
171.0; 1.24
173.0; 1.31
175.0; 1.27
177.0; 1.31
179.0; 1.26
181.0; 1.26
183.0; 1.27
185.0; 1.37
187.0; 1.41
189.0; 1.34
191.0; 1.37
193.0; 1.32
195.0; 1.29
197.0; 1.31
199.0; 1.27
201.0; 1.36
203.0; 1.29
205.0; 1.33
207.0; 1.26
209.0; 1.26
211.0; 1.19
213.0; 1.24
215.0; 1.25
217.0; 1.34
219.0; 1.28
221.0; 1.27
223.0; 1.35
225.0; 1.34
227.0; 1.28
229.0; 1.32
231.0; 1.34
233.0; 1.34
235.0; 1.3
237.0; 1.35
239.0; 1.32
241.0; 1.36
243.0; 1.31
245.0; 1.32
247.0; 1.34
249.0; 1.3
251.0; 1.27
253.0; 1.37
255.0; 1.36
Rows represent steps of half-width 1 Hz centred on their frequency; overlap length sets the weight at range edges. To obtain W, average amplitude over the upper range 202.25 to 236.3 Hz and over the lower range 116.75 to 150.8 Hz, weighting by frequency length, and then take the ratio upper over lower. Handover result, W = 2.22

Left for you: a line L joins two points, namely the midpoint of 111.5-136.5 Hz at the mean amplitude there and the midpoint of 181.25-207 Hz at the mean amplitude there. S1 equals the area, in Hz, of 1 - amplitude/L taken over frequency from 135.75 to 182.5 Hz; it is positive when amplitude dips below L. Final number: -1.6 Hz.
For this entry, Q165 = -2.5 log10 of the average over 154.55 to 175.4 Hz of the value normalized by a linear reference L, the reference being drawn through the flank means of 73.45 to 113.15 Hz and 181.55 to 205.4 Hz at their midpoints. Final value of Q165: 0.05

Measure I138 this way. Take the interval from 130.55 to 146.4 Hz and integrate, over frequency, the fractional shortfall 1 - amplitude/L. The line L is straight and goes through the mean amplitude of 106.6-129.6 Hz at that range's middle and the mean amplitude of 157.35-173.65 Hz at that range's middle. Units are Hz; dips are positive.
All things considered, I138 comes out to 9.6 Hz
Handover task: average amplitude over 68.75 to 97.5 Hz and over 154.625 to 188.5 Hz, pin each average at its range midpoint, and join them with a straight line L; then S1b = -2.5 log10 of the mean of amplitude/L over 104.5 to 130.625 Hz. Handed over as 0.41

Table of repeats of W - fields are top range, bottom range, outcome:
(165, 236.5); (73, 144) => 1.33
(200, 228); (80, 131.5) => 1.20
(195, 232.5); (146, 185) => 1.07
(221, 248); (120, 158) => 2.01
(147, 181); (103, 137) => 1.53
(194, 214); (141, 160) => 1.32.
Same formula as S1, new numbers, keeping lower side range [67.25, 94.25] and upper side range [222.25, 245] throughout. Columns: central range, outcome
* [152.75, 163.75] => 0.9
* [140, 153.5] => 5.1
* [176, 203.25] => 0.1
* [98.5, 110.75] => 0.6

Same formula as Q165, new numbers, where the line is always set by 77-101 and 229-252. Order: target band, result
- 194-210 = 0.020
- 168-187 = 0.021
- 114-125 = 0.447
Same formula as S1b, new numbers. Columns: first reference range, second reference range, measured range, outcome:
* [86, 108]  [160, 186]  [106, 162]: 0.498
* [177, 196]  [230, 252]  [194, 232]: 0.024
